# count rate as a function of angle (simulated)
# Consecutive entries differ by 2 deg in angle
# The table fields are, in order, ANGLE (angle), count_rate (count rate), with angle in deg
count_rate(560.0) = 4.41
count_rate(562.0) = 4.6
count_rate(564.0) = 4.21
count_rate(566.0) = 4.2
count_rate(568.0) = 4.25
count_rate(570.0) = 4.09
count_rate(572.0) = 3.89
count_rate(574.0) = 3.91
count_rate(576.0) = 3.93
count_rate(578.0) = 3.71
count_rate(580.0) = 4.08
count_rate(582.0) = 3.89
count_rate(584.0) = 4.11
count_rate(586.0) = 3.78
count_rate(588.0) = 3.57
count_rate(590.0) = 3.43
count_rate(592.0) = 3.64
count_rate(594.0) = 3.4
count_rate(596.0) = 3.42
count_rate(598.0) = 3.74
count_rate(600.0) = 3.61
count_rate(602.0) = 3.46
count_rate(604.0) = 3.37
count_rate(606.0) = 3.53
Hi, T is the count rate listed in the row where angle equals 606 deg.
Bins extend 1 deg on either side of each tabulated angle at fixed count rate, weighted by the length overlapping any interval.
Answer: 3.53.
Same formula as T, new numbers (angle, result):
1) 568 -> 4.25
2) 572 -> 3.89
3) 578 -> 3.71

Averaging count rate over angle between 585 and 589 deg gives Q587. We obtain 3.67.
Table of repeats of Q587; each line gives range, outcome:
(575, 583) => 3.9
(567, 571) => 4.17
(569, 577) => 3.96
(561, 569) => 4.31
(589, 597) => 3.47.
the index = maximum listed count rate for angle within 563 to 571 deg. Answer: 4.25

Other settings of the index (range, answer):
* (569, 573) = 4.09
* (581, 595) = 4.11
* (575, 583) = 4.08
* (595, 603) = 3.74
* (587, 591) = 3.57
